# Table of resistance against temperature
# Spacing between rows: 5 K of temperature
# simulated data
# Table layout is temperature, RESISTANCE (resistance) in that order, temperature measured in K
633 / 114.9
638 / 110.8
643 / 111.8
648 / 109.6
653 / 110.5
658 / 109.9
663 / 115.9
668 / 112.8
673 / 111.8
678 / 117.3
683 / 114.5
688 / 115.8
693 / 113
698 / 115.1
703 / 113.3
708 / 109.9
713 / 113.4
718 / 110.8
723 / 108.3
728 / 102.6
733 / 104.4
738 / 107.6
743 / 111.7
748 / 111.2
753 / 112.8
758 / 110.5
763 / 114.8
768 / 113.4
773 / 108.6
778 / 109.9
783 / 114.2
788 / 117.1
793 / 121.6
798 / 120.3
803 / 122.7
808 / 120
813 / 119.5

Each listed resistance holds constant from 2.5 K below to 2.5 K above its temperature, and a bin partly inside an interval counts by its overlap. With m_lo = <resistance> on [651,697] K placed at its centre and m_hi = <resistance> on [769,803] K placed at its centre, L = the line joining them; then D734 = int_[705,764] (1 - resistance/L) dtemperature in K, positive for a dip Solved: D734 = 2.6 K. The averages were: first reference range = 114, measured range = 110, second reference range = 116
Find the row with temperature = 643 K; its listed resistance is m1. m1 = 111.8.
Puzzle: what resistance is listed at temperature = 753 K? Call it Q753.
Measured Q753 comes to 112.8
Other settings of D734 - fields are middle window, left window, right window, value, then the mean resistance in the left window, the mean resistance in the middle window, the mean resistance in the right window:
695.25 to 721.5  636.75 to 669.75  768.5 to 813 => 0.3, 112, 112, 117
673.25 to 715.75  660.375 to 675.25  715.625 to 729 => -1.2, 113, 114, 108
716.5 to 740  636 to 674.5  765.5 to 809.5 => 1.6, 112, 107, 116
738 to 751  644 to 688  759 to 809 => 0.5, 113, 111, 116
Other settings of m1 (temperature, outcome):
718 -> 110.8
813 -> 119.5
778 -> 109.9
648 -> 109.6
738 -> 107.6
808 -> 120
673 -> 111.8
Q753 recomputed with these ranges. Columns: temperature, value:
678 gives 117.3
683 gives 114.5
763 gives 114.8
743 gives 111.7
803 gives 122.7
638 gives 110.8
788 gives 117.1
